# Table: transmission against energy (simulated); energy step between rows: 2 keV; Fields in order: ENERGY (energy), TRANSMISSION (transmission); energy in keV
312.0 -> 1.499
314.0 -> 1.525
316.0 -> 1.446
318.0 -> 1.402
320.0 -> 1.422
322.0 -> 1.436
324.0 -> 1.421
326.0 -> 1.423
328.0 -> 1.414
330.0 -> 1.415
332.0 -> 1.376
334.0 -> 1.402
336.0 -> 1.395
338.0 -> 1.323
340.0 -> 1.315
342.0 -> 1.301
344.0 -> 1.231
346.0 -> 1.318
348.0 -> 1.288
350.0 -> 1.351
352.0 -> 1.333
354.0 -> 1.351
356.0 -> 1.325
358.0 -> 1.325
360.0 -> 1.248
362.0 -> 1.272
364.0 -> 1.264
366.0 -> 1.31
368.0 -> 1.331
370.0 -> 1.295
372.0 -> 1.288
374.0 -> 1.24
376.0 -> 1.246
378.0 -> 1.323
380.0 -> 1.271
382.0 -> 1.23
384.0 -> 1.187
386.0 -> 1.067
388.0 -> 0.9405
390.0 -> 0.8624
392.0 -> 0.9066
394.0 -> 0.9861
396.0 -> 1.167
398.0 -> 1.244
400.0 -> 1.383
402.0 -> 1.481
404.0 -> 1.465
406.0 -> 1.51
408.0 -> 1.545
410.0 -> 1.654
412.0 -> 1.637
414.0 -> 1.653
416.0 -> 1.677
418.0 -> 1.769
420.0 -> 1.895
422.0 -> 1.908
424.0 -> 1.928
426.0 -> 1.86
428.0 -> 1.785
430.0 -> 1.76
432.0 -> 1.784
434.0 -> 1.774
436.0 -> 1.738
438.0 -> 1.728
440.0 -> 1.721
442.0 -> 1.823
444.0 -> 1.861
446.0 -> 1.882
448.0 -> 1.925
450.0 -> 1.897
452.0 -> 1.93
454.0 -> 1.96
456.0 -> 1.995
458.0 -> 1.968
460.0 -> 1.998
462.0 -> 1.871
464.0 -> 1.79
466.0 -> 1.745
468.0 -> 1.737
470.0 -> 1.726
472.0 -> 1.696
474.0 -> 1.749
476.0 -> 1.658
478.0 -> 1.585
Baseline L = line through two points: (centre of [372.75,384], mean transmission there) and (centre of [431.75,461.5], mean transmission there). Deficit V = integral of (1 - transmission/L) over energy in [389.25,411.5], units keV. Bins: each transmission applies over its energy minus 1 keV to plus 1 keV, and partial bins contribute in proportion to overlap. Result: 2.41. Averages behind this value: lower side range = 1.26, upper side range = 1.87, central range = 1.3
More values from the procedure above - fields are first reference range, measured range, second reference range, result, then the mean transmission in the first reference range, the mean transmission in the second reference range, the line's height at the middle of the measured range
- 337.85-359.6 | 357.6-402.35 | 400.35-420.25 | 7.73 keV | 1.31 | 1.61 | 1.46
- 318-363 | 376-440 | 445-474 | 6.34 keV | 1.35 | 1.86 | 1.64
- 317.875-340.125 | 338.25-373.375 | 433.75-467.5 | 4.60 keV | 1.4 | 1.86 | 1.5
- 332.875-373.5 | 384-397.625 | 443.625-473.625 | 4.46 keV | 1.31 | 1.86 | 1.51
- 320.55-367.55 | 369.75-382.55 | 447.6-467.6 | 1.96 keV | 1.34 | 1.9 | 1.5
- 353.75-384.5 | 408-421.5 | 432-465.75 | -0.79 keV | 1.28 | 1.86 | 1.61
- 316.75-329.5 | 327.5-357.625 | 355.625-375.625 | 0.41 keV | 1.42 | 1.29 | 1.36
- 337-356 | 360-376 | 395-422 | 1.34 keV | 1.31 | 1.56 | 1.4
